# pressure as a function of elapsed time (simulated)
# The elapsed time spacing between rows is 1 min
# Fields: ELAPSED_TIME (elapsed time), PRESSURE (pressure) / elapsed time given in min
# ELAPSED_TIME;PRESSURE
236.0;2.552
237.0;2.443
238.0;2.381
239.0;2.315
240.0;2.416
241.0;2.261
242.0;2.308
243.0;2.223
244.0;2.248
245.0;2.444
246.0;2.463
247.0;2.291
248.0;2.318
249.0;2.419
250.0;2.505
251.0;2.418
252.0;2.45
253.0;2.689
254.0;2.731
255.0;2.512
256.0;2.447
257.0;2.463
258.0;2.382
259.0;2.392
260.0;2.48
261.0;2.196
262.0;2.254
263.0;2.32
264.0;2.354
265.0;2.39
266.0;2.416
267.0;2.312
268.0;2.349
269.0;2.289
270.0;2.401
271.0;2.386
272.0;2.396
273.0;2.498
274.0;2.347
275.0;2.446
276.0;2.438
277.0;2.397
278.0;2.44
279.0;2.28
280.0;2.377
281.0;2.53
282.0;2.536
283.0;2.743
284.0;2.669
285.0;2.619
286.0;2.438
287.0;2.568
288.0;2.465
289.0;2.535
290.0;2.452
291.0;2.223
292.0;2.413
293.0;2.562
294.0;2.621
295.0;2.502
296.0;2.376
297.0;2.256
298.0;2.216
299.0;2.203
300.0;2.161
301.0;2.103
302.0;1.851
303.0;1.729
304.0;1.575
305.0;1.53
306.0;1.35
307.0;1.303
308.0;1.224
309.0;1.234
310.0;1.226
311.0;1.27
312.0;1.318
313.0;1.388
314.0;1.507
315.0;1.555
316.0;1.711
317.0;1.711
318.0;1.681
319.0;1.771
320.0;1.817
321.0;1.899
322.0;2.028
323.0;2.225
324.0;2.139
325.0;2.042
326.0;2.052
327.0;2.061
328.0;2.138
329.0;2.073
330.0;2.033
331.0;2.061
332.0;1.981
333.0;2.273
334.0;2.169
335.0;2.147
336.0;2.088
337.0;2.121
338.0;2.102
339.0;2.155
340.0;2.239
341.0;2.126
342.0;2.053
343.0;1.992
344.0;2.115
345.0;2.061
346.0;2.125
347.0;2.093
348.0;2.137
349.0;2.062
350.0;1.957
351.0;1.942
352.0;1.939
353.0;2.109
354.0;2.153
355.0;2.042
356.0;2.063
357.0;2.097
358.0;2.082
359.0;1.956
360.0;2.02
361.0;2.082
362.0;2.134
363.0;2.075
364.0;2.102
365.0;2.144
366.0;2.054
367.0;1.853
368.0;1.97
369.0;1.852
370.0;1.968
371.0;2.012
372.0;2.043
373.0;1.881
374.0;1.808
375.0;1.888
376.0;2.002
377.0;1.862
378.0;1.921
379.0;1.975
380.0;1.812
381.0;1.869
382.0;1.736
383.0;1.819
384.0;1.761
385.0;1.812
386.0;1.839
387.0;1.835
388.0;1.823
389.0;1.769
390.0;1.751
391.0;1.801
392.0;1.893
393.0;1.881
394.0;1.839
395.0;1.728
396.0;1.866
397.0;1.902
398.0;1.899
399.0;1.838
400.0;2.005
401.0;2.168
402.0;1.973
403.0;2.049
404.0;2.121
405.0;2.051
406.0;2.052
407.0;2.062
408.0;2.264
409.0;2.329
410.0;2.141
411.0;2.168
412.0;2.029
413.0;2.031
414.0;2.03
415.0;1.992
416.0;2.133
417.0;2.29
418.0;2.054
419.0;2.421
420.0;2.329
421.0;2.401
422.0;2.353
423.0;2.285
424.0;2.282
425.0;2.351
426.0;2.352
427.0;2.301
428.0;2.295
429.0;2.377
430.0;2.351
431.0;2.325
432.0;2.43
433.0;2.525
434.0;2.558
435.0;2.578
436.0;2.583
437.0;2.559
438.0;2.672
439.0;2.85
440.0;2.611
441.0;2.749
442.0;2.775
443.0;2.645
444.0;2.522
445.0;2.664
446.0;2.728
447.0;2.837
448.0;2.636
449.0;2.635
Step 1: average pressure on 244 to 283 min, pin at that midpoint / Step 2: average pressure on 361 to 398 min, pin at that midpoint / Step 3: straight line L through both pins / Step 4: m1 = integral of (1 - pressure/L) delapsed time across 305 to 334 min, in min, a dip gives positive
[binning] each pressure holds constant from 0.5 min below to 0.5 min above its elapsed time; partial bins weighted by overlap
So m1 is 5.4 min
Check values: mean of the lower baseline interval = 2.42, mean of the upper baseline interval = 1.9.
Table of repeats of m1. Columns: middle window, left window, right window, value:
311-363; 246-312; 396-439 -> 6.02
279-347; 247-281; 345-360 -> 5.20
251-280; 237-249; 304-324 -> -4.30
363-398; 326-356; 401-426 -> 4.07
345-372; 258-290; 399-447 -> 3.82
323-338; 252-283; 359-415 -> 0.50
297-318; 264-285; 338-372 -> 6.04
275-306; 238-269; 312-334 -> -2.57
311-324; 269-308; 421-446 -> 3.38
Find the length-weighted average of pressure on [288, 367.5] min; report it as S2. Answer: 1.99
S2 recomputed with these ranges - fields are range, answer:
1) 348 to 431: 2.03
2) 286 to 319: 1.91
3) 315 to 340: 2.02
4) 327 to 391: 2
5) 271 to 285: 2.47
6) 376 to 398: 1.84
